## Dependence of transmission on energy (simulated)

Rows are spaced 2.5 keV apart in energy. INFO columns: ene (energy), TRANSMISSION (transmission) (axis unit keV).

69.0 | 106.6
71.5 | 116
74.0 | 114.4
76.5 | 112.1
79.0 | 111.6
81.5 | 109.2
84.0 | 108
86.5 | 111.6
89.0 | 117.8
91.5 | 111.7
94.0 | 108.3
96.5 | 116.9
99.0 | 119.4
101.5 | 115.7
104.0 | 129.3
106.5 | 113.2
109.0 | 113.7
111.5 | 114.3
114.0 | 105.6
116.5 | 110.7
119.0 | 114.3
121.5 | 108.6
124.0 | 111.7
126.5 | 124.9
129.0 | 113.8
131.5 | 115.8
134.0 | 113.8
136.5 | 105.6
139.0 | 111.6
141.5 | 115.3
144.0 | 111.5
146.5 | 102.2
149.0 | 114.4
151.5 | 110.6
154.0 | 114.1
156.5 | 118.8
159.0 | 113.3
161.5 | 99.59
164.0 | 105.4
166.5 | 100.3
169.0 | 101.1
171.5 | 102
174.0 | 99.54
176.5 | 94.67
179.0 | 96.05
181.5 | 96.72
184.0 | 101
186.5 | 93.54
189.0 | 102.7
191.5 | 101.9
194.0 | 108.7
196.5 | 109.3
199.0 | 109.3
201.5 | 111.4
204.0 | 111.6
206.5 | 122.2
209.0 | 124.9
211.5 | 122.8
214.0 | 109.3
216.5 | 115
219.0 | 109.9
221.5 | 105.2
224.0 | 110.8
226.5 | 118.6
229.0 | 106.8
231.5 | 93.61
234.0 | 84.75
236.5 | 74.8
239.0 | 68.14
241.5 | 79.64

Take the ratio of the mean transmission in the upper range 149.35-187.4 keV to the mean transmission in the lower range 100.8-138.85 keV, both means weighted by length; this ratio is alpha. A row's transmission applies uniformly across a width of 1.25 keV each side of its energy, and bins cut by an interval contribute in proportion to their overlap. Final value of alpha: 0.91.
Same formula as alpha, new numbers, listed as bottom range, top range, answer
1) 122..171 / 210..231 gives 1.01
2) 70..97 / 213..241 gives 0.88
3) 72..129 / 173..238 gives 0.92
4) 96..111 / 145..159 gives 0.95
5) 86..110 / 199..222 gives 0.99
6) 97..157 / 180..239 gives 0.93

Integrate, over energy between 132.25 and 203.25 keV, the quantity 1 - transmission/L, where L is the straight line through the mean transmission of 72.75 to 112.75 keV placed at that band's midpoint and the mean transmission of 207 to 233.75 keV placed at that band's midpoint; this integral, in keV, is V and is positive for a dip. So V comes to 4.0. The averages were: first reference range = 114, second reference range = 111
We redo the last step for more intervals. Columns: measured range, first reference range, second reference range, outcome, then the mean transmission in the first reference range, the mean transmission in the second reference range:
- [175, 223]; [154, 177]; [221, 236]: -2.1 keV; 105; 102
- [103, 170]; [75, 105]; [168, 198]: -2.6 keV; 114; 101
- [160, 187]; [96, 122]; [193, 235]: 3.1 keV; 115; 110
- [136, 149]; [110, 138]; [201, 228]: 0.4 keV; 113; 115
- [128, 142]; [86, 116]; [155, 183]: -0.5 keV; 115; 103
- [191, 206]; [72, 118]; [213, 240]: -1.0 keV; 114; 99.9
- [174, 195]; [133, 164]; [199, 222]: 2.5 keV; 111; 115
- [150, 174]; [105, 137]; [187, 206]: 0.7 keV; 113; 108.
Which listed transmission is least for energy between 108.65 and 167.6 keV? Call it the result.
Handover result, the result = 99.59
